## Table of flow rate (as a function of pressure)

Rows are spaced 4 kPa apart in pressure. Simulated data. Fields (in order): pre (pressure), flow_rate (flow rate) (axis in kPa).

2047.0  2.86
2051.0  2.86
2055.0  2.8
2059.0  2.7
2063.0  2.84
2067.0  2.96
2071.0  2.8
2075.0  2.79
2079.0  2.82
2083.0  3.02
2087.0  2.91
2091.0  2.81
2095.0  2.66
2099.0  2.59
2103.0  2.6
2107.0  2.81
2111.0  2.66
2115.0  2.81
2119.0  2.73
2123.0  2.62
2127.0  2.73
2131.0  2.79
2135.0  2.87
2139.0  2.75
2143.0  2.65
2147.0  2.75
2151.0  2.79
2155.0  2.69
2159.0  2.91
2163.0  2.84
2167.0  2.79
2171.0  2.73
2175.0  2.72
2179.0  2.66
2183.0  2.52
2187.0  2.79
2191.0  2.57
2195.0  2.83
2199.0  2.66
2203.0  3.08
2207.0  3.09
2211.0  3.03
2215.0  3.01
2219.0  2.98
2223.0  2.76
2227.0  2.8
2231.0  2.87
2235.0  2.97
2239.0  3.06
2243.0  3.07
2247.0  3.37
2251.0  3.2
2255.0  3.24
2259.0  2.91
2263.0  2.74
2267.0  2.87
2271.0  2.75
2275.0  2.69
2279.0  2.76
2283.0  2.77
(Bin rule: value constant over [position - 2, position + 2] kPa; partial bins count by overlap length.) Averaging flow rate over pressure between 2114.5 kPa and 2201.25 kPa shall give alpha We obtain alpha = 2.74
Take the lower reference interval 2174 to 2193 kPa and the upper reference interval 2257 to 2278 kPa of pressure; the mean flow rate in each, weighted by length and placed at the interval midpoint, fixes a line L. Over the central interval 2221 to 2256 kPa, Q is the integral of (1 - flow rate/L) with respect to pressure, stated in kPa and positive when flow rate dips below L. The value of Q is -3.7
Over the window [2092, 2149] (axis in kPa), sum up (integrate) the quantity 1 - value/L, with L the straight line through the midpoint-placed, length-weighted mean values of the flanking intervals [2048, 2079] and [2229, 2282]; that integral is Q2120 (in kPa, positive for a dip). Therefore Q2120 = 2.9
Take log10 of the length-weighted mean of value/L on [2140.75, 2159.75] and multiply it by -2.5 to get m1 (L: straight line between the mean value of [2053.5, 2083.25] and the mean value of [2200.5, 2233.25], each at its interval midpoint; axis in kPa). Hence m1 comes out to 0.057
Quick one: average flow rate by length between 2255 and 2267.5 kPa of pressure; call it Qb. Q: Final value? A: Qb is 2.9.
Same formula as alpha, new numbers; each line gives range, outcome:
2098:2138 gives 2.73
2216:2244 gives 2.93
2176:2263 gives 2.92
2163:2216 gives 2.8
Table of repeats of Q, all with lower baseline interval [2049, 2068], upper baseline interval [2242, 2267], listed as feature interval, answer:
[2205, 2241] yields 0.9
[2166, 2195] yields 2.8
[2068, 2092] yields -0.1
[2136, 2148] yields 0.8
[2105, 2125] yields 1.2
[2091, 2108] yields 1.2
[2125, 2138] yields 0.6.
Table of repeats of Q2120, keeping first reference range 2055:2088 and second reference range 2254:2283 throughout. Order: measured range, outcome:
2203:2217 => -1.0 kPa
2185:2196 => 0.5 kPa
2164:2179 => 0.5 kPa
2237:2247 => -1.0 kPa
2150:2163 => 0.2 kPa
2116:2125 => 0.5 kPa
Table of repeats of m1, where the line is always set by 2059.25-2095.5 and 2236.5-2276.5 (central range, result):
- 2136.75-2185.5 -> 0.07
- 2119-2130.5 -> 0.07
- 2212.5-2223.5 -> 0.01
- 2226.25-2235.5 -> 0.04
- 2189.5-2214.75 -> 0.02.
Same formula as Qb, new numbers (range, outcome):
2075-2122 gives 2.76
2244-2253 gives 3.26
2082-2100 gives 2.8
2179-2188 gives 2.64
